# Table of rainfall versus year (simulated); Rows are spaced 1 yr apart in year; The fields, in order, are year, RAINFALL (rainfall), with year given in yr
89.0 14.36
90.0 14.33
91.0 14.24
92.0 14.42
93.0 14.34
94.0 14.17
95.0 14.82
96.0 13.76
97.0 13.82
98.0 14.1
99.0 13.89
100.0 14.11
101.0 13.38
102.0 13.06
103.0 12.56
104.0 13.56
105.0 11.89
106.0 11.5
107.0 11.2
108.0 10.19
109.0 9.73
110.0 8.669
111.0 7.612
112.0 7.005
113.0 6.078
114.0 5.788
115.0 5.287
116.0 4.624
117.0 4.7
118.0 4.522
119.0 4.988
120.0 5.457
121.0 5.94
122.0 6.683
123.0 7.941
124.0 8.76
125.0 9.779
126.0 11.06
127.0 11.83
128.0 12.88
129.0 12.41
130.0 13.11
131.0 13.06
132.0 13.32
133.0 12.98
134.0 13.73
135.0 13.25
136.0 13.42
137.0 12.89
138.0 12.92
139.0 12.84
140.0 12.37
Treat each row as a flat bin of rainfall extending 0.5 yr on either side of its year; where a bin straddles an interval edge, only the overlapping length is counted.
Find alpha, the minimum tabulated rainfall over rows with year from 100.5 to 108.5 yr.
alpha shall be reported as 10.19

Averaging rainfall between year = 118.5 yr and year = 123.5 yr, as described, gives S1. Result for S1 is 6.2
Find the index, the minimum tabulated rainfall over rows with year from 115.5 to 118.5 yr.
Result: 4.522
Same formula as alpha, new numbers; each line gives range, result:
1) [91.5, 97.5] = 13.76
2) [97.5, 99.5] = 13.89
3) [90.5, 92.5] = 14.24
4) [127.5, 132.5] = 12.41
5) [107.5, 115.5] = 5.287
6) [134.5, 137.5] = 12.89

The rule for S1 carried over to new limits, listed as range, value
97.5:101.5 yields 13.9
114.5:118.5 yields 4.78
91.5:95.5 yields 14.4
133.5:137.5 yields 13.3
